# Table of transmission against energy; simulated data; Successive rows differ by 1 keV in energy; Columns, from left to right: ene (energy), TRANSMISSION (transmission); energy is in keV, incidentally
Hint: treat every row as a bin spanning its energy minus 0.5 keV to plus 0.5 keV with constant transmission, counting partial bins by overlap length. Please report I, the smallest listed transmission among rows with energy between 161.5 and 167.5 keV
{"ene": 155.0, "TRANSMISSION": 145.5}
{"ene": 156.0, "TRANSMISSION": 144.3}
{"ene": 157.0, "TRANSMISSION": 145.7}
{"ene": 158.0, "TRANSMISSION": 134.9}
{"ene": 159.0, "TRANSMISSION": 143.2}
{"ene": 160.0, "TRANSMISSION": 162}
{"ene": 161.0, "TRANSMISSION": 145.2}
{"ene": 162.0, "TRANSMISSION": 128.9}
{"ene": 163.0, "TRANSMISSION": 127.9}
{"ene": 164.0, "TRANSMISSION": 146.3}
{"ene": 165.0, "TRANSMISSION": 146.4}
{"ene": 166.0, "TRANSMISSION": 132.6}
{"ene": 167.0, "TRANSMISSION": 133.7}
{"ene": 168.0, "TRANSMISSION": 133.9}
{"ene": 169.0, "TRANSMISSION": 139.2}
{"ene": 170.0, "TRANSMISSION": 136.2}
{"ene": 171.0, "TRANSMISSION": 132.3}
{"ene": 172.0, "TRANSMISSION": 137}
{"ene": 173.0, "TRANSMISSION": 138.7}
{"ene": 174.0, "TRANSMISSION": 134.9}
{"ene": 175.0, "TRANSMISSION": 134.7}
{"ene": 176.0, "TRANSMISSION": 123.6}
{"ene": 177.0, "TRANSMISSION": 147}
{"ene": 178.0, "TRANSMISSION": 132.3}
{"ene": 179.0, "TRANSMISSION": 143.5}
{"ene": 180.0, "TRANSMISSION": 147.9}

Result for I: 127.9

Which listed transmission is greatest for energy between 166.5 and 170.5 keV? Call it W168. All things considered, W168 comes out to 139.2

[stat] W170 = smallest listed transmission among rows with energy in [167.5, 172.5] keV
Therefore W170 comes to 132.3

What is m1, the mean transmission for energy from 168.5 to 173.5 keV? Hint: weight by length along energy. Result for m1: 137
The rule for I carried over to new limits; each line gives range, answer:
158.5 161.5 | 143.2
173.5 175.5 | 134.7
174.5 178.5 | 123.6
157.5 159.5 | 134.9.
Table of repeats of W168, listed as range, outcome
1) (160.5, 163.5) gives 145.2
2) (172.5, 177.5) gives 147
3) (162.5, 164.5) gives 146.3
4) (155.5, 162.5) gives 162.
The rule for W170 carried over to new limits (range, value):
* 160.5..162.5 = 128.9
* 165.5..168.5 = 132.6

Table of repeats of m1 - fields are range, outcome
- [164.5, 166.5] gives 140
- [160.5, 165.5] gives 139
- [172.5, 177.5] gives 136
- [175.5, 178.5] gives 134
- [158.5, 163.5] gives 141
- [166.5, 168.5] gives 134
